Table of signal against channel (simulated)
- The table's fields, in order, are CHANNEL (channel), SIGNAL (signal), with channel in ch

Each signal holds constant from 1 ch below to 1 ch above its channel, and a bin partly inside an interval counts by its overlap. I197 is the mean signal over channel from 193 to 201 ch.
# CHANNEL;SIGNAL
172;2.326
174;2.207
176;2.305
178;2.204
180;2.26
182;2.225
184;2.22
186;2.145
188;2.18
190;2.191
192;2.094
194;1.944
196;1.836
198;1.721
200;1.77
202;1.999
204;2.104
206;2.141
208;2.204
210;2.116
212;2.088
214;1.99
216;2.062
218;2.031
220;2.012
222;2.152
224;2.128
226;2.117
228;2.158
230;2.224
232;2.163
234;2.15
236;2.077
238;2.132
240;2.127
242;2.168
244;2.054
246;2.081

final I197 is 1.82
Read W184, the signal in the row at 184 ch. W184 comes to 2.22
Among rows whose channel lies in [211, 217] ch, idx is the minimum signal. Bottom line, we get 1.99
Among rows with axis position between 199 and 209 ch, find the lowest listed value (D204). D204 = 1.77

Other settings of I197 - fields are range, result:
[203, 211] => 2.14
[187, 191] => 2.19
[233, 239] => 2.12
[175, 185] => 2.24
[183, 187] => 2.18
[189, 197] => 2.02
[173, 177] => 2.26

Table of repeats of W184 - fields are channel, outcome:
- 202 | 1.999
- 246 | 2.081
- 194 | 1.944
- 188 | 2.18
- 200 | 1.77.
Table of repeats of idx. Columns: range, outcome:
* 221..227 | 2.117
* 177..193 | 2.094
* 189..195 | 1.944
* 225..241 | 2.077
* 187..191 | 2.18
